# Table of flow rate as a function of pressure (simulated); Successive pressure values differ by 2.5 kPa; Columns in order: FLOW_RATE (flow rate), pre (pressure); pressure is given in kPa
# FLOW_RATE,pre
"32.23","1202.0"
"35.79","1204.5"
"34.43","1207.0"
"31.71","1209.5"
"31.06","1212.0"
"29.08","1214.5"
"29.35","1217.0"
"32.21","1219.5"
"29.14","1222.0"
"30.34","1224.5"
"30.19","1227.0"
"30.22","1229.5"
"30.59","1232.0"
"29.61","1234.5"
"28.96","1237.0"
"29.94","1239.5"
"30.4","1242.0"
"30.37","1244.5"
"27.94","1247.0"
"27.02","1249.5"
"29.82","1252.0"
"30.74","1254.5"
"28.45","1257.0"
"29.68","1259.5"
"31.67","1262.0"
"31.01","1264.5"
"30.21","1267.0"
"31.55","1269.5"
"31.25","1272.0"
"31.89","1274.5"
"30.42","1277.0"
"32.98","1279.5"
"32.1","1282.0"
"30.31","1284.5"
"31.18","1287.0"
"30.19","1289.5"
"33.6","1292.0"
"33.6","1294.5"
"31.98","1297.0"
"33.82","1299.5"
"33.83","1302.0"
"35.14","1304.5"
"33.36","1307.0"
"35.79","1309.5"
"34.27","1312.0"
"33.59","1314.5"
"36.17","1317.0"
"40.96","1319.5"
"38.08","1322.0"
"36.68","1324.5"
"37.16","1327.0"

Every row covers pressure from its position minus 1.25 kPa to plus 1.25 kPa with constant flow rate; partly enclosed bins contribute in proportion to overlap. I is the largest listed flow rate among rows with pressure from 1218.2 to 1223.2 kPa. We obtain 32.21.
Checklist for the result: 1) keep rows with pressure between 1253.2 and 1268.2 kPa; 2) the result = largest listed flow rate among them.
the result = 31.67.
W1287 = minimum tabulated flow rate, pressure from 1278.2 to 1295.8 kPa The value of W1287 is 30.19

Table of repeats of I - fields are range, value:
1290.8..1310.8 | 35.79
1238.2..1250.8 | 30.4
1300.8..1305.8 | 35.14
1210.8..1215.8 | 31.06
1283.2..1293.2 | 33.6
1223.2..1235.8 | 30.59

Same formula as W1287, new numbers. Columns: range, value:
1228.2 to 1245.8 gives 28.96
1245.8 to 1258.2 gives 27.02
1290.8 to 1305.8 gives 31.98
